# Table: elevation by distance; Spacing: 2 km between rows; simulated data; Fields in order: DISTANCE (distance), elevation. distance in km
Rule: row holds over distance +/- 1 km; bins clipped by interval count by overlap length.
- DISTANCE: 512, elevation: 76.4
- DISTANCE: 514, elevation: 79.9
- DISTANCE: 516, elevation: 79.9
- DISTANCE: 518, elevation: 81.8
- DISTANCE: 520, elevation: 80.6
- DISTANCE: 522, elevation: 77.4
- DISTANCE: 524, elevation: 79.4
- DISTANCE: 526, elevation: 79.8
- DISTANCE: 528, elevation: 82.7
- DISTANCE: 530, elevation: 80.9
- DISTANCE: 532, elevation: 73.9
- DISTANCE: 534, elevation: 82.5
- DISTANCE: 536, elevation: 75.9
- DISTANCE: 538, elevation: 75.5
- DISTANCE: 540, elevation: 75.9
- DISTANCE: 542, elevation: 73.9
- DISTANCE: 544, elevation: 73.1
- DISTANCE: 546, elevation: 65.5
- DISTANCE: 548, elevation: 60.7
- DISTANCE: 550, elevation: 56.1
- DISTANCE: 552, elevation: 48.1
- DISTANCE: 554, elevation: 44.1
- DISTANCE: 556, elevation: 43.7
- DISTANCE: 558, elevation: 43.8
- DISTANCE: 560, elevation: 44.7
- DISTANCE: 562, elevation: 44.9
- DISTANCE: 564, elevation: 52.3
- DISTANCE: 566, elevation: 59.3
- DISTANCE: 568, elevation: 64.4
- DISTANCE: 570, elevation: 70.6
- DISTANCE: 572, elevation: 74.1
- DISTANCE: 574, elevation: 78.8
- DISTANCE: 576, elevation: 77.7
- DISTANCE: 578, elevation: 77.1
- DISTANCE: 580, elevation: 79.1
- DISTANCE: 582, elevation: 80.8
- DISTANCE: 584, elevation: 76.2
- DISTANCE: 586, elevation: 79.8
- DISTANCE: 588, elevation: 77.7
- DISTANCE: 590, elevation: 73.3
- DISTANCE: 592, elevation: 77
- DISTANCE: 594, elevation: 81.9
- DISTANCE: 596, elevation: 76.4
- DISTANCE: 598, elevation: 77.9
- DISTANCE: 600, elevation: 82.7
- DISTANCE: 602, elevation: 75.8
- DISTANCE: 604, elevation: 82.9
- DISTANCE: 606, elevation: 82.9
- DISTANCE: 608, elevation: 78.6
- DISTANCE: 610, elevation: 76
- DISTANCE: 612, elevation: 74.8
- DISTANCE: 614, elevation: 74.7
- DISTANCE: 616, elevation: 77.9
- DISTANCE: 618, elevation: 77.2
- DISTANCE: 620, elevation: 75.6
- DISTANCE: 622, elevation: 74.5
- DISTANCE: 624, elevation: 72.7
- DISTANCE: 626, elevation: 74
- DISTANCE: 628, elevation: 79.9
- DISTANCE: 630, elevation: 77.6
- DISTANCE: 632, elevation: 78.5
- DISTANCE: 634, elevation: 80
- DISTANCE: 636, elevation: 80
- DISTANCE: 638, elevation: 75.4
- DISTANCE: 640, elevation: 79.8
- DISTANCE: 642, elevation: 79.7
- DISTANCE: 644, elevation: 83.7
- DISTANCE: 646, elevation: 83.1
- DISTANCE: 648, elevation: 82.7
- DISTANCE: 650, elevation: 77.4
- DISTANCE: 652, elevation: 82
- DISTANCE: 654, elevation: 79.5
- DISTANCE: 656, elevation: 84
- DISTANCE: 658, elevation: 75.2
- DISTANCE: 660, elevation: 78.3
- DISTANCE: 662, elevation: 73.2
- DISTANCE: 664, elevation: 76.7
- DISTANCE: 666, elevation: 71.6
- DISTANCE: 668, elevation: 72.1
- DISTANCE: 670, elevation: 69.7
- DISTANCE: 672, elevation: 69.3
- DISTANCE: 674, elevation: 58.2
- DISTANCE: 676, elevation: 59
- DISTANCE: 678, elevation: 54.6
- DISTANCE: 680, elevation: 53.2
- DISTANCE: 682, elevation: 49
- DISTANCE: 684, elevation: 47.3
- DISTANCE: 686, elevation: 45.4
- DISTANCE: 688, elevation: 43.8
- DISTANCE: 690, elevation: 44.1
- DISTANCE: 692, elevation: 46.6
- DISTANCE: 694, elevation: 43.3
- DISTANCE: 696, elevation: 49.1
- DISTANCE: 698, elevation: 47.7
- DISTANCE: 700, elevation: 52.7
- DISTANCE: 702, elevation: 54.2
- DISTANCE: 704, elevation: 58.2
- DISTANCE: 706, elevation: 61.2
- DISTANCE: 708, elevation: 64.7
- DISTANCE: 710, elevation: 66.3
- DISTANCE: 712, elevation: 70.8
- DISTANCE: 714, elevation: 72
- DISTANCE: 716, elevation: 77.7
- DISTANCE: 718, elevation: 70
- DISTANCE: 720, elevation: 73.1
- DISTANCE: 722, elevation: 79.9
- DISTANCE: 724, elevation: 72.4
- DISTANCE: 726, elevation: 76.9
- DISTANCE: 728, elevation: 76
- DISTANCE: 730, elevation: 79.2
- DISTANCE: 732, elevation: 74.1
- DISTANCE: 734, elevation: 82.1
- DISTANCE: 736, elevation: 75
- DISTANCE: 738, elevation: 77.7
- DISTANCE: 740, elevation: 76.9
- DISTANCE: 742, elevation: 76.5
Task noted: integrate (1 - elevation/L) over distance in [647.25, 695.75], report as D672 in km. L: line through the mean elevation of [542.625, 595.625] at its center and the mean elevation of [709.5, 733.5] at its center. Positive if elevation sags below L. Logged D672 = 5.2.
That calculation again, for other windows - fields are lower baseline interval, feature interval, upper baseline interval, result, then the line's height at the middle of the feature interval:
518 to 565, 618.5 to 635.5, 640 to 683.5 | -1.6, 70.3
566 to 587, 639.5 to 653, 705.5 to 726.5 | -1.5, 73.3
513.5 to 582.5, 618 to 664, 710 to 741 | -3.9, 72.3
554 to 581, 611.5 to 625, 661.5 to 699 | -3.7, 59.3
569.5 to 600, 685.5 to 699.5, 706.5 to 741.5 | 5.4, 75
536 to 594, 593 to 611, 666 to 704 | -4.9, 62.6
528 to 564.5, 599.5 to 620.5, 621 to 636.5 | -1.2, 73.8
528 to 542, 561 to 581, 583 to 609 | 2.7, 78.2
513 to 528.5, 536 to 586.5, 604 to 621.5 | 9.0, 78.9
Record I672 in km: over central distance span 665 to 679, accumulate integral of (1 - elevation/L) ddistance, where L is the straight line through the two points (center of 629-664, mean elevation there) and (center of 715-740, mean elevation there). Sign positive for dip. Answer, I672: 2.4 km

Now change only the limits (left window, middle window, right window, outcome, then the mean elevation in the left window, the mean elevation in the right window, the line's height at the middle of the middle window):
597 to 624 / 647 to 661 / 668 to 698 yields -3.82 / 77.6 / 52.8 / 62.7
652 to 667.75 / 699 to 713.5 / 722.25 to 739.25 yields 2.90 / 77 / 76.8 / 76.9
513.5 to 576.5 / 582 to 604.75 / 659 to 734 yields -4.07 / 68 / 63.3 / 66.5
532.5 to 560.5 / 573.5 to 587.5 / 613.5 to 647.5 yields -2.01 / 62.2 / 78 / 68.6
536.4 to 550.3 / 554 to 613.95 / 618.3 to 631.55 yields 1.73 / 69.6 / 75.9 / 72.8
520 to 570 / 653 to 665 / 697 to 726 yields -2.17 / 65.4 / 66.2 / 65.9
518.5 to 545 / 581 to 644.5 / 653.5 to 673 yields -1.62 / 77.9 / 74.8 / 76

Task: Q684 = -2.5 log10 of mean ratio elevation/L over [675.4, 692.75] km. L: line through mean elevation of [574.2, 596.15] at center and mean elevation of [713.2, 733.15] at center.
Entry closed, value 0.48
